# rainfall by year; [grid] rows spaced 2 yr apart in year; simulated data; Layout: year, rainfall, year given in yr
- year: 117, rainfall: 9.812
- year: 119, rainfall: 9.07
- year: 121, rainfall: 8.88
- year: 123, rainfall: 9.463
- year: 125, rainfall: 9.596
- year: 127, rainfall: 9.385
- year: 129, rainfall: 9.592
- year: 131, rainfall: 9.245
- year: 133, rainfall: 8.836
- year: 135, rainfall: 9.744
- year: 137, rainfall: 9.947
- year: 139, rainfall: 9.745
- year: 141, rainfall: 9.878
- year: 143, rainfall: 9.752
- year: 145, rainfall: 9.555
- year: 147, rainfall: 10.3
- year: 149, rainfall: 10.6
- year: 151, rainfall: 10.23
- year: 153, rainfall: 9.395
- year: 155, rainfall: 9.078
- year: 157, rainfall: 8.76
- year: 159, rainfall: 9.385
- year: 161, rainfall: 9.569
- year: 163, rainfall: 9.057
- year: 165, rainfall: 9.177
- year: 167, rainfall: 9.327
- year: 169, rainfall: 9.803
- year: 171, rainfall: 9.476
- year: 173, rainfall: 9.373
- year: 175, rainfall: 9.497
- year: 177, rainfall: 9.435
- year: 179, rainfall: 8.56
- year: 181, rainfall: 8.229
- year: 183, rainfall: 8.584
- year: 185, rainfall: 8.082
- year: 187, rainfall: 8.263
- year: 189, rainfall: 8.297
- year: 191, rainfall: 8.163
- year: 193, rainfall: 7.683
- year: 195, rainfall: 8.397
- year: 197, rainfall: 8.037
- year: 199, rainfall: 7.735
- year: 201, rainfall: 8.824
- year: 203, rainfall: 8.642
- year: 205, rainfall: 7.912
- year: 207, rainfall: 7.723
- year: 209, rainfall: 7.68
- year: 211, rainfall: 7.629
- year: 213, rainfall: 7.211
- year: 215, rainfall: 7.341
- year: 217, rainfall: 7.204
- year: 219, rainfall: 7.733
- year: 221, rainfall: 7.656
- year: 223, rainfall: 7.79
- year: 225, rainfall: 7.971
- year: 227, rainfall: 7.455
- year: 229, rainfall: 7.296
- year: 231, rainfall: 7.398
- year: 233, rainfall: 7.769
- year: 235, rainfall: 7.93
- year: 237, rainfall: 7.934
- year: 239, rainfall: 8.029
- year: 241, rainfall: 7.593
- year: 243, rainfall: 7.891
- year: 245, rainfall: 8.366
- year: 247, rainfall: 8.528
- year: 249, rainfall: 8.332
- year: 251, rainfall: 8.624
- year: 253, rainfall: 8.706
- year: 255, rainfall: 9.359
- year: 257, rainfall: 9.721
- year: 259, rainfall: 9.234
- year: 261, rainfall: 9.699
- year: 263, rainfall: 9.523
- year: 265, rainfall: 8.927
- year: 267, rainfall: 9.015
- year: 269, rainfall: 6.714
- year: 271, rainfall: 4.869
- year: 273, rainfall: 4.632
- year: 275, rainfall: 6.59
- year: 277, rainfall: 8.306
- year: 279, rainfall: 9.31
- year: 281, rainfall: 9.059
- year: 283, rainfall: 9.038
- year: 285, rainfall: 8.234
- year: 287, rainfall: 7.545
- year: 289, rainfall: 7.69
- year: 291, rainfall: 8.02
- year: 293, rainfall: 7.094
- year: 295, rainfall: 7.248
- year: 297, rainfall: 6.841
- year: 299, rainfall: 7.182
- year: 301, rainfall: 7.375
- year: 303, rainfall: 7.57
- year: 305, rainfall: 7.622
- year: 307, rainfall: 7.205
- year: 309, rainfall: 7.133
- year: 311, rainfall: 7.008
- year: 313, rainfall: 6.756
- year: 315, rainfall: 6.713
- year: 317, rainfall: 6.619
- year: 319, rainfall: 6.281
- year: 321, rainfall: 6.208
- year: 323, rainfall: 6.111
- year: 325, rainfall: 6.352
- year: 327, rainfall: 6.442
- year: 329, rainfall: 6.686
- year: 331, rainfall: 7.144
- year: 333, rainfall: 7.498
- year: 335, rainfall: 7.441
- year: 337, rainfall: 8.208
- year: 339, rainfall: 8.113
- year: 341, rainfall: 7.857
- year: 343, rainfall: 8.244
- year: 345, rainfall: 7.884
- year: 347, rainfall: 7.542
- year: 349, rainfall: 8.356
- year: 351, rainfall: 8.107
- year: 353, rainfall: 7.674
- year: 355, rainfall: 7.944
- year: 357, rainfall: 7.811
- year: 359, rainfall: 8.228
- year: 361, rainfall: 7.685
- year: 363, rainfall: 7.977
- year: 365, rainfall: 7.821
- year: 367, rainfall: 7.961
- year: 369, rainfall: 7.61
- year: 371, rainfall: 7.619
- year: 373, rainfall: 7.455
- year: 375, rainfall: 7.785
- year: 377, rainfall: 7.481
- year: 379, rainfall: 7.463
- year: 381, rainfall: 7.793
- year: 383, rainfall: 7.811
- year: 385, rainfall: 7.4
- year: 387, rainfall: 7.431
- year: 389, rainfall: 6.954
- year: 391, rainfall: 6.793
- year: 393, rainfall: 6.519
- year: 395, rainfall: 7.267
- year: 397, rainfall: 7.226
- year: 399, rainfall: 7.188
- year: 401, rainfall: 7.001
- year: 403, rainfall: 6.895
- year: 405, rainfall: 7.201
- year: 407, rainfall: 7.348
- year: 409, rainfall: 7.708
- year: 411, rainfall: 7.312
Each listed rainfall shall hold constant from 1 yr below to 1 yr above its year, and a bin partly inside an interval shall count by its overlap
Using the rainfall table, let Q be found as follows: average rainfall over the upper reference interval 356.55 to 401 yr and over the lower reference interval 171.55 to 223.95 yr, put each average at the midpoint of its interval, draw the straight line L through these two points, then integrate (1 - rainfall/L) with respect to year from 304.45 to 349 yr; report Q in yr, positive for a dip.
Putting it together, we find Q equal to 3.0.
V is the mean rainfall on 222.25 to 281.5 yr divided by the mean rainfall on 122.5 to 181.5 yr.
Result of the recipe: 0.85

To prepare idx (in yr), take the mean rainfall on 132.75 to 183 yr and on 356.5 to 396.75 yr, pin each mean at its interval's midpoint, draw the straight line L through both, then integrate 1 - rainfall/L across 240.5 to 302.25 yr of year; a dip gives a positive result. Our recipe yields 3.1 yr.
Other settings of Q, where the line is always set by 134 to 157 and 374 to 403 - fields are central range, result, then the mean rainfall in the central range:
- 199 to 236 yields 5.4 yr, 7.73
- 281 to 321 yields 4.2 yr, 7.34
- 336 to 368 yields -1.3 yr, 7.96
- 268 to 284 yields 2.1 yr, 7.31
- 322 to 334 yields 1.8 yr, 6.71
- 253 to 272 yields 0.0 yr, 8.57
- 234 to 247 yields 1.2 yr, 8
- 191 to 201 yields 1.3 yr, 8.07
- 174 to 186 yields 0.9 yr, 8.73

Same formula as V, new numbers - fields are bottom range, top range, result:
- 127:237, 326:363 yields 0.89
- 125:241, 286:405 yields 0.85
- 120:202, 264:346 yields 0.80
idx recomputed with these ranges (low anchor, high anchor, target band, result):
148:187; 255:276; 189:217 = 2.74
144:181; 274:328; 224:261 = -0.32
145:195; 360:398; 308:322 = 2.28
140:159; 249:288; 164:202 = 2.57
